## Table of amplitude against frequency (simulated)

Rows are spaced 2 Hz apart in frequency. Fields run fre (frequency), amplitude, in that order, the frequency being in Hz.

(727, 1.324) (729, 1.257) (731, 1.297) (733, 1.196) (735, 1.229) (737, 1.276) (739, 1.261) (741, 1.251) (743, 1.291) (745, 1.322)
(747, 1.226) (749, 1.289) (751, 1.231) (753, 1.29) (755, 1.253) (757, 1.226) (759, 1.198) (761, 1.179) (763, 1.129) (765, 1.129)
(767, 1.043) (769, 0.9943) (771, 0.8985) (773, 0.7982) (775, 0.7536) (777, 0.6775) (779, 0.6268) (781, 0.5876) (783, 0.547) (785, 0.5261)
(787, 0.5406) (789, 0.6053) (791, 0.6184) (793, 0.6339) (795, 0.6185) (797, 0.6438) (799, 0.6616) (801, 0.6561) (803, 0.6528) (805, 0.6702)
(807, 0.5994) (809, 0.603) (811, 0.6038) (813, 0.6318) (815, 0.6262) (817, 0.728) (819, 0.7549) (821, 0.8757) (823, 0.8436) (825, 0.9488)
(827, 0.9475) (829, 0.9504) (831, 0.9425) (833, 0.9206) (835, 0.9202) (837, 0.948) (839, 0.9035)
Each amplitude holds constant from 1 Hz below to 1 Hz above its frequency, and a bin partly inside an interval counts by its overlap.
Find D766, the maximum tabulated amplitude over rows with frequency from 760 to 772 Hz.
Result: 1.179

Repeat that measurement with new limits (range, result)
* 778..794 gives 0.6339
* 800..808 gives 0.6702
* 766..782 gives 1.043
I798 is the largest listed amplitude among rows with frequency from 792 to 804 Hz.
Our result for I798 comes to 0.6616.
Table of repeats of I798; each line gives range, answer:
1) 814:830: 0.9504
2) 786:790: 0.6053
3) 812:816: 0.6318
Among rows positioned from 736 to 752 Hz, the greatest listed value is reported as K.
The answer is 1.322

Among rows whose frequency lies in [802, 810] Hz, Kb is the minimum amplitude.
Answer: 0.5994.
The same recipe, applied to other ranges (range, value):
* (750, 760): 1.198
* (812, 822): 0.6262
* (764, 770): 0.9943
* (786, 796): 0.5406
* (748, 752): 1.231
